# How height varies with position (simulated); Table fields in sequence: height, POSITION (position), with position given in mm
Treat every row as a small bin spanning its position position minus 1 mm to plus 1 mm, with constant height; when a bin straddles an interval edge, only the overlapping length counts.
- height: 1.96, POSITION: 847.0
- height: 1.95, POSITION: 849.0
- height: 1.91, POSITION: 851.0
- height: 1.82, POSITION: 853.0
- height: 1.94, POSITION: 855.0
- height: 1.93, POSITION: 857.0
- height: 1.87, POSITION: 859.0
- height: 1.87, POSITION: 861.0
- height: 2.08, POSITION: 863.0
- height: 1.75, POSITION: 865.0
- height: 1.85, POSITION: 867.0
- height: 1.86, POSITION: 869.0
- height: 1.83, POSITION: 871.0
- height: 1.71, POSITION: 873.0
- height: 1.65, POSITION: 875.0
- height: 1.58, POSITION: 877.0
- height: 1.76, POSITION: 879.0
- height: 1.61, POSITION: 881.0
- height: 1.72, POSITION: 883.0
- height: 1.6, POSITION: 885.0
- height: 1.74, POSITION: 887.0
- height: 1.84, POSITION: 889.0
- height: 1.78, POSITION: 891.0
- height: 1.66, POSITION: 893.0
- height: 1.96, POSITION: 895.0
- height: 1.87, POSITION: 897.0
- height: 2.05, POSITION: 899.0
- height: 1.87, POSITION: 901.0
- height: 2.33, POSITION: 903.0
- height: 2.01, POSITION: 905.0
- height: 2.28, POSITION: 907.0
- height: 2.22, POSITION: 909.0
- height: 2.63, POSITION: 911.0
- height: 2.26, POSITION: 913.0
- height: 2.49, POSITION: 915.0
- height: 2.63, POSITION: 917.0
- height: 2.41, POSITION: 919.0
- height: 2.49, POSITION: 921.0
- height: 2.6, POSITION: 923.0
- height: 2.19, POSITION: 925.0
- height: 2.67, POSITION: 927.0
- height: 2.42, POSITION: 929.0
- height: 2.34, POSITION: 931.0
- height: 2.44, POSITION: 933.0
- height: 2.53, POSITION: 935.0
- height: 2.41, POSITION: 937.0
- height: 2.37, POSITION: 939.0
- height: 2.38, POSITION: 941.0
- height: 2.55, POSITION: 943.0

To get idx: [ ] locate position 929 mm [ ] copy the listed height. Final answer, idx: 2.42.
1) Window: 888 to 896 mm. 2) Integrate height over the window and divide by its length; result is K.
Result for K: 1.81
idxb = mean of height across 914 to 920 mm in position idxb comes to 2.51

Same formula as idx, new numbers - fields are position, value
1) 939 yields 2.37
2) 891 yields 1.78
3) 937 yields 2.41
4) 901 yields 1.87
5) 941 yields 2.38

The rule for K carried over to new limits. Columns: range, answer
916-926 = 2.46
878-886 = 1.67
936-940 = 2.39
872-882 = 1.66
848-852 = 1.93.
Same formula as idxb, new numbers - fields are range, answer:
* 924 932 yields 2.4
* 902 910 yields 2.21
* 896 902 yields 1.93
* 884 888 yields 1.67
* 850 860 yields 1.89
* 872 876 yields 1.68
